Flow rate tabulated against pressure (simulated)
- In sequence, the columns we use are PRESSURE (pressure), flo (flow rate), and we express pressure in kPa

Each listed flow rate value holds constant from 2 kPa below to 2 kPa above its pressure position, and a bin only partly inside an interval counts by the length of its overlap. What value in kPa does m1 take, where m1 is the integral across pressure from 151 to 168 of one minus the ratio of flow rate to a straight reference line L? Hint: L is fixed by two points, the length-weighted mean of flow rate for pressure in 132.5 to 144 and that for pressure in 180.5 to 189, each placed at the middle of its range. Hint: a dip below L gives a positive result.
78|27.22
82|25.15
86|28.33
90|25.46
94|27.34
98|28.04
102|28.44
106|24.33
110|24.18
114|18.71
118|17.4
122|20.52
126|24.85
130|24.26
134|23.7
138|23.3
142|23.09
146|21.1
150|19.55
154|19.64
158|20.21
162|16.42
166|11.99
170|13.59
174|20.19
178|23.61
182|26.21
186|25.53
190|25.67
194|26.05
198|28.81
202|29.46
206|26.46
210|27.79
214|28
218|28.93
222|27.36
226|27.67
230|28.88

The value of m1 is 5.0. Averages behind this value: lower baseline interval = 23.3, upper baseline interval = 25.8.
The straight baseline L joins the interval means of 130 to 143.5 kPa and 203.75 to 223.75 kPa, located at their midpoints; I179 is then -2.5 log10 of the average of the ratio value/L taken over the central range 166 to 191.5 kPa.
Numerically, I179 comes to 0.20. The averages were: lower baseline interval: 23.5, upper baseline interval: 27.7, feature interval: 21.6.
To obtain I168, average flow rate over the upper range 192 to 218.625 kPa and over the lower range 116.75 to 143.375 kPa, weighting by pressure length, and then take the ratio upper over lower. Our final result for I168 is 1.2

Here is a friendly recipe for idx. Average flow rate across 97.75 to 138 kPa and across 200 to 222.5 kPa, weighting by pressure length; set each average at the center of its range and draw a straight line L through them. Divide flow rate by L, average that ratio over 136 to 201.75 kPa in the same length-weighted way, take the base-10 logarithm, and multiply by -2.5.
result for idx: 0.19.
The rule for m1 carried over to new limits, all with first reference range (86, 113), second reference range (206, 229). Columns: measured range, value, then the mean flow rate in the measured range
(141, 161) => 4.8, 20.4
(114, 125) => 2.9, 19.5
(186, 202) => 0.3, 27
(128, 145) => 2.1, 23.4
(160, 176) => 6.8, 15.5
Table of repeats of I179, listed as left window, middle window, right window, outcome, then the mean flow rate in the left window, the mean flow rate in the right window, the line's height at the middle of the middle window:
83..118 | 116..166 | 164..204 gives 0.163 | 25.1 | 23.1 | 24.1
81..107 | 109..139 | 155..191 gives 0.107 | 26.9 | 20.2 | 24.3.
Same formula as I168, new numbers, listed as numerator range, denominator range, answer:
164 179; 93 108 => 0.63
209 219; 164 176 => 1.85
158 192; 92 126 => 0.86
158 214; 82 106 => 0.86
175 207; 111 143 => 1.19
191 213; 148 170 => 1.61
